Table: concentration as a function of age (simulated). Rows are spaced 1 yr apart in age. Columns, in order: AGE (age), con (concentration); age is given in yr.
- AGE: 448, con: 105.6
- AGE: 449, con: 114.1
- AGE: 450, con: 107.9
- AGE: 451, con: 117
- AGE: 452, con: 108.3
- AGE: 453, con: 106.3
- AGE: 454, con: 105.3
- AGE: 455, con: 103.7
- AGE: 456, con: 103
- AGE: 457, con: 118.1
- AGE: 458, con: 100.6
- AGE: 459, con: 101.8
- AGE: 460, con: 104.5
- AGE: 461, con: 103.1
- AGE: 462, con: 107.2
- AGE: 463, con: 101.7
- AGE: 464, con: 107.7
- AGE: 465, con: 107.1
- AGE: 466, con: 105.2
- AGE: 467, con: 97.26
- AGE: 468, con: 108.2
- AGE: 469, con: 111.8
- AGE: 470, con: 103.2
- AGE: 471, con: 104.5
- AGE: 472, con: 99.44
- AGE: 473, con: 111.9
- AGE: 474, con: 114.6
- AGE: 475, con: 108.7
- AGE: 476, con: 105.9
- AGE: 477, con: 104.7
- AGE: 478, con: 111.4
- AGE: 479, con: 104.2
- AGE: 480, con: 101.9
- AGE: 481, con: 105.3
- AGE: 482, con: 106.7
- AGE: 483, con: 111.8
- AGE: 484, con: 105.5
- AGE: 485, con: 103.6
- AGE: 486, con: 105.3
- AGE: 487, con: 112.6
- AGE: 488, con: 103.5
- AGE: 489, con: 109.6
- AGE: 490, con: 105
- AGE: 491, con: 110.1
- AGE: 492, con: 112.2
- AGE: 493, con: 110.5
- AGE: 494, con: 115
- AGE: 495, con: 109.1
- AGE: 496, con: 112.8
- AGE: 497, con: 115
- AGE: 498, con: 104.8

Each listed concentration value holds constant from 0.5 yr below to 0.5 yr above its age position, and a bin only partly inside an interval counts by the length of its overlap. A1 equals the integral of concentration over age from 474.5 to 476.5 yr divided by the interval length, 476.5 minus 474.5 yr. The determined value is 107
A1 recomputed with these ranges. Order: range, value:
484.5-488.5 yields 106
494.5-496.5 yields 111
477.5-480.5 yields 106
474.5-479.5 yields 107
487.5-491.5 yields 107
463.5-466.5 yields 107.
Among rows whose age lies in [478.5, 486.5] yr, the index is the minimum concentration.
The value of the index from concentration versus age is 101.9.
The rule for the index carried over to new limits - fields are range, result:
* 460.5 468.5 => 97.26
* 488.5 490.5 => 105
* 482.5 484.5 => 105.5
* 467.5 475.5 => 99.44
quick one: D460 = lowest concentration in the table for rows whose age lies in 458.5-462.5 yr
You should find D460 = 101.8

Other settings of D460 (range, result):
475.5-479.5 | 104.2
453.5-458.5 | 100.6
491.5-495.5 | 109.1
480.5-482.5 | 105.3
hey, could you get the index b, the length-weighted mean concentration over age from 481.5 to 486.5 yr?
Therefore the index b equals 107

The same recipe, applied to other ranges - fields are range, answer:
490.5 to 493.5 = 111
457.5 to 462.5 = 103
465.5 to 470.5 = 105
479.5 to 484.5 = 106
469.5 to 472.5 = 102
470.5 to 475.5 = 108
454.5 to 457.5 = 108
